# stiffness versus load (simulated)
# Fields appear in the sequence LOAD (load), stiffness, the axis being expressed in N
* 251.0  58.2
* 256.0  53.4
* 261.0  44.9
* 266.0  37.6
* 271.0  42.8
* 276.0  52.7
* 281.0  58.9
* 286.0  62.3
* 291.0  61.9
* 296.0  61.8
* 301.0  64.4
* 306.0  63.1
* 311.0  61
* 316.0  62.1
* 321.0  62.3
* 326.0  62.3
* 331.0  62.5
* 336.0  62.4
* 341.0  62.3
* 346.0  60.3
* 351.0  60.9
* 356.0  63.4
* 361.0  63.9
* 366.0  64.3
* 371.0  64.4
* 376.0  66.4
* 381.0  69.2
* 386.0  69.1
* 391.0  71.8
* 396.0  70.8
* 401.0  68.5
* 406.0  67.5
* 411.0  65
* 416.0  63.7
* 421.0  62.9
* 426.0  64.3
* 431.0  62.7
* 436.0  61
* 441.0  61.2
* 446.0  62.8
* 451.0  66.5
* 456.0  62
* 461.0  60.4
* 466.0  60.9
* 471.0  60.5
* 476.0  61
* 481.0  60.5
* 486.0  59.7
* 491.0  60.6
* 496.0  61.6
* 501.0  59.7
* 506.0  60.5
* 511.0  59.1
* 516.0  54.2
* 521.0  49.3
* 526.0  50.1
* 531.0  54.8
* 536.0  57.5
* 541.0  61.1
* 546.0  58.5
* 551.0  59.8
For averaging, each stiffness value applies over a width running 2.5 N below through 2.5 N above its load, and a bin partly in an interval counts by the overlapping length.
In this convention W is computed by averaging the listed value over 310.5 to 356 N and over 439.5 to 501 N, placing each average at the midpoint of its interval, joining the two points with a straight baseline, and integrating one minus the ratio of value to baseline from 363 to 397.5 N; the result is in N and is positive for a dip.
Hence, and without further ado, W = -3.4 N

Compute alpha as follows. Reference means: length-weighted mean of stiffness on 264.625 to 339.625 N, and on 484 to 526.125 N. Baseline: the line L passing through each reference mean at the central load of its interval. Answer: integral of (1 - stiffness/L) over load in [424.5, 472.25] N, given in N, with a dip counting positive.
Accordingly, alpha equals -3.5 N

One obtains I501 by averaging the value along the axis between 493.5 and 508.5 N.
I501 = 60.6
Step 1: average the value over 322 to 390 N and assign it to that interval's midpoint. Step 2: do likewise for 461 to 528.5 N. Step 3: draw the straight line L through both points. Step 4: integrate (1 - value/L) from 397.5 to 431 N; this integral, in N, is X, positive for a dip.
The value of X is -1.9 N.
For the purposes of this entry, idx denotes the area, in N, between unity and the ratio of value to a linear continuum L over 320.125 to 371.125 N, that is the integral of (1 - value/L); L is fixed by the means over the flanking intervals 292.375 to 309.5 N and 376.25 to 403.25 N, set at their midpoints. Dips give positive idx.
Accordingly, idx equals 2.8 N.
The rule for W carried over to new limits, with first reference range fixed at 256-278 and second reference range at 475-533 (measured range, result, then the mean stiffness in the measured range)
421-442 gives -3.4 N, 62.5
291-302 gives -3.7 N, 62.7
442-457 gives -2.5 N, 63.7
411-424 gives -2.6 N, 63.7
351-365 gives -3.7 N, 63.2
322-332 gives -2.9 N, 62.4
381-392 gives -4.0 N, 70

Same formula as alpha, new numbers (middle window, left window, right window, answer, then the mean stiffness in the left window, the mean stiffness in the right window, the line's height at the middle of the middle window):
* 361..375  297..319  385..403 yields 0.7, 62.6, 70.2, 67.9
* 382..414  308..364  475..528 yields -4.3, 62.2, 57.8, 60.5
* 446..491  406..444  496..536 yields -1.3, 63.3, 55.9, 59.7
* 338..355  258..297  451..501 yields -1.8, 52.5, 61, 55.5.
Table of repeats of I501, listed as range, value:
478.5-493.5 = 60.3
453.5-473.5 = 61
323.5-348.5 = 62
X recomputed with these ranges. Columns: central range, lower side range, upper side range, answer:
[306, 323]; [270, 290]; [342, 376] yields -0.9 N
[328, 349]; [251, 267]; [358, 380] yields -0.5 N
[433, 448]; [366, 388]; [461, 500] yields 0.3 N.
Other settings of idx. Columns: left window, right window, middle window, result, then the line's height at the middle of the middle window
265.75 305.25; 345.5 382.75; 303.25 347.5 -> -1.2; 60.5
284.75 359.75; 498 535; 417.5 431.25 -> -1.1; 58.7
